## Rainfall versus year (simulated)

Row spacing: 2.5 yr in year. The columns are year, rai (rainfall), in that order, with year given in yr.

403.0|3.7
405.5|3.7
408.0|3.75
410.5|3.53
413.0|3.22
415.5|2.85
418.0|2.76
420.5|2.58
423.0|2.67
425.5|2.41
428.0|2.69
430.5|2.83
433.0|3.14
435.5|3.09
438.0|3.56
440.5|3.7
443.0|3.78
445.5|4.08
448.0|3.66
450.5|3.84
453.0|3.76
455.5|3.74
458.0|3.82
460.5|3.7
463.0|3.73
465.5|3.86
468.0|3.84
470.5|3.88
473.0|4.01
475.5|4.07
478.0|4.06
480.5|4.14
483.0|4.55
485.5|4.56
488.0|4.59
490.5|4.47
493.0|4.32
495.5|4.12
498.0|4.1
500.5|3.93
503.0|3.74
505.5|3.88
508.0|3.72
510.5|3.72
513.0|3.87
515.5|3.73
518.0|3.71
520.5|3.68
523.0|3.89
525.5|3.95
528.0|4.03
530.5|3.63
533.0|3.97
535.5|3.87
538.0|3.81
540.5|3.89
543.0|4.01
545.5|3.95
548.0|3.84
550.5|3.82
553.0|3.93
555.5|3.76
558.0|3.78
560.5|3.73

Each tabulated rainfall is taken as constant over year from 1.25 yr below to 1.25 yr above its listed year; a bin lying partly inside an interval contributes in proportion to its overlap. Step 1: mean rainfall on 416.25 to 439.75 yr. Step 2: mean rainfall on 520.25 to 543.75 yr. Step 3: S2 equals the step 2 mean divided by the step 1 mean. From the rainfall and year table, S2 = 1.35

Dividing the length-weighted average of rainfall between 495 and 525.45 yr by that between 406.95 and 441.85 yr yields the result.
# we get 1.26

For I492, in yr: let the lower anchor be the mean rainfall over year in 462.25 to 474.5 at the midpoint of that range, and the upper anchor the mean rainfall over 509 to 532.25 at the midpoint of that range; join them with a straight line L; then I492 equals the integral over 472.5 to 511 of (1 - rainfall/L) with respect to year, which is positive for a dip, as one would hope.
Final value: -2.9 yr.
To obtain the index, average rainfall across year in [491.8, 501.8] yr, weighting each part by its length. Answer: 4.11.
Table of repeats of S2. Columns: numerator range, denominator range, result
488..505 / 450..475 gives 1.08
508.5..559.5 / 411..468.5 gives 1.14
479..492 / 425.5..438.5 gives 1.50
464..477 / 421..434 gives 1.44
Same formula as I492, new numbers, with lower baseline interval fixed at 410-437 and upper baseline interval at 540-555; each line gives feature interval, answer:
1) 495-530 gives -2.4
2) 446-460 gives -3.0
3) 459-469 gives -1.8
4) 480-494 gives -4.3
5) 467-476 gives -1.8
